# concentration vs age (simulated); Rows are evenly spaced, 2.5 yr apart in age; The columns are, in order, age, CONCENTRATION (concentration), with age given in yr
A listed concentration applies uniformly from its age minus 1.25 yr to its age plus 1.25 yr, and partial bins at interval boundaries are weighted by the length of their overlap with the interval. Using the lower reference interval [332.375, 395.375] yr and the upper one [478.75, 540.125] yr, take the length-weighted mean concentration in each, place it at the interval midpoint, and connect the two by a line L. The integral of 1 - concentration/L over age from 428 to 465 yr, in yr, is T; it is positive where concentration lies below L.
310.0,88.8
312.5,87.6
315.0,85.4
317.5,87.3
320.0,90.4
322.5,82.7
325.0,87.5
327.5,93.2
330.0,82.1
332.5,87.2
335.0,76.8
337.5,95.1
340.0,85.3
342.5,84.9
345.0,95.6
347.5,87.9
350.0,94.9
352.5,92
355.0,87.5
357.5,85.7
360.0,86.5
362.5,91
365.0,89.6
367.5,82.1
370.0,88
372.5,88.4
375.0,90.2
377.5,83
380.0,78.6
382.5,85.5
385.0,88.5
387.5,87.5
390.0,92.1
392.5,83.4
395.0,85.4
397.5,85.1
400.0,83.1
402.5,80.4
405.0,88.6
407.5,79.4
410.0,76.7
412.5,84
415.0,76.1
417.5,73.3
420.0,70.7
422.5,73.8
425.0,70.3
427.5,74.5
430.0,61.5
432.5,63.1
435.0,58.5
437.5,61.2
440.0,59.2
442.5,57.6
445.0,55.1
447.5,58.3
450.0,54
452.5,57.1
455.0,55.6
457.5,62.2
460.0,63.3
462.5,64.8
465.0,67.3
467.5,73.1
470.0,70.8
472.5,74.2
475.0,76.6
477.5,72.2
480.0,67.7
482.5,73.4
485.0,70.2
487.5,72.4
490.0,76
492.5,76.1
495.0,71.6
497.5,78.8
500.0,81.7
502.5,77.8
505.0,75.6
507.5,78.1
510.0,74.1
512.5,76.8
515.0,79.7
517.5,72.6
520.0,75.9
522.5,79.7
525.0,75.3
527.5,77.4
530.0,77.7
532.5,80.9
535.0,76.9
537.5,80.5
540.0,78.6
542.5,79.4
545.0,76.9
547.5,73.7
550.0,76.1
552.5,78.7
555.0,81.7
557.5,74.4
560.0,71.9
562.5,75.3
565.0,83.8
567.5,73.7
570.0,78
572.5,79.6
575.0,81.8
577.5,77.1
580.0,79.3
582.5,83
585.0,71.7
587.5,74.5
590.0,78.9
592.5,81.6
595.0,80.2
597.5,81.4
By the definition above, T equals 9.6 yr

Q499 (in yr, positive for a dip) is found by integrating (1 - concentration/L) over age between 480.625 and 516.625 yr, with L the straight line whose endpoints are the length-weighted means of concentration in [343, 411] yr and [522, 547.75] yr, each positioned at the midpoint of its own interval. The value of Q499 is 1.92 yr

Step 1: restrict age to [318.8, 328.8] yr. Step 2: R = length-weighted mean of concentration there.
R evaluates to 88.4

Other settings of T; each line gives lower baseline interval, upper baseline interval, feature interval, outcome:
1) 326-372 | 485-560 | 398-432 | 3.1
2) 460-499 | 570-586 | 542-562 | 0.2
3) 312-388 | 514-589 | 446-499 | 8.4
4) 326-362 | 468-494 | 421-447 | 4.9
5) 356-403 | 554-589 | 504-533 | 1.1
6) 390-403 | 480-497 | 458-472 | 1.5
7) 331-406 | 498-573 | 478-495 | 1.6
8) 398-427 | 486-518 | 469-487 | 1.1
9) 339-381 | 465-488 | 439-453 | 3.6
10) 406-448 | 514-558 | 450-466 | 2.2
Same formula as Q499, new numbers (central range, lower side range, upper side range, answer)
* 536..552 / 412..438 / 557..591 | -0.4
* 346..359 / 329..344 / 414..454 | -1.2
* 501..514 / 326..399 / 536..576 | 0.6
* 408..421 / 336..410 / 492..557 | 1.2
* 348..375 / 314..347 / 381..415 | -0.9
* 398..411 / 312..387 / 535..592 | 0.5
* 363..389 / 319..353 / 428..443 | -3.1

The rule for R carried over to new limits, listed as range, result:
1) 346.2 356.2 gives 90.6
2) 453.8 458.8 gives 59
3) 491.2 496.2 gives 73.9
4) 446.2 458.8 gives 57.5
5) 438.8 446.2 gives 57.3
